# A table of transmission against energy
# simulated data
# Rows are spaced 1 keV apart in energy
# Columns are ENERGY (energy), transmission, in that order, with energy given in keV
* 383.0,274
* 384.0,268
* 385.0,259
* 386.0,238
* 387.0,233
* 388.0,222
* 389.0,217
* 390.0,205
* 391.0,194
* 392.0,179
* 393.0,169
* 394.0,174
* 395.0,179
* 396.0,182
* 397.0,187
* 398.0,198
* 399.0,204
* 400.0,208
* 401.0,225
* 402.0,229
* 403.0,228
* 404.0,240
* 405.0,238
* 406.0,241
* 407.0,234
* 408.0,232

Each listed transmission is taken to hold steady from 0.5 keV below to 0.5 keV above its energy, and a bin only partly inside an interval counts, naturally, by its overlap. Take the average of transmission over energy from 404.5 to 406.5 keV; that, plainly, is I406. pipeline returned 240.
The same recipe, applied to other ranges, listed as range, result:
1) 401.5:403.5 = 228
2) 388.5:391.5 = 205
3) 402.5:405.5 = 235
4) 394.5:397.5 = 183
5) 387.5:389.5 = 220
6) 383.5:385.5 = 264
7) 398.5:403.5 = 219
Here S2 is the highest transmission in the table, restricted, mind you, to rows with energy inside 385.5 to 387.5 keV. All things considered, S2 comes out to 238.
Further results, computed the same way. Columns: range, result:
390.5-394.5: 194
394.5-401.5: 225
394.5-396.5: 182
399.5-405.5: 240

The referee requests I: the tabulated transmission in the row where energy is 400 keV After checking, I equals 208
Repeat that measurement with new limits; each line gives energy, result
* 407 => 234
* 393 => 169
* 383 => 274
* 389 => 217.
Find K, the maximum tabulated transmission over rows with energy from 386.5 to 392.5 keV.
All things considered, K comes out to 233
